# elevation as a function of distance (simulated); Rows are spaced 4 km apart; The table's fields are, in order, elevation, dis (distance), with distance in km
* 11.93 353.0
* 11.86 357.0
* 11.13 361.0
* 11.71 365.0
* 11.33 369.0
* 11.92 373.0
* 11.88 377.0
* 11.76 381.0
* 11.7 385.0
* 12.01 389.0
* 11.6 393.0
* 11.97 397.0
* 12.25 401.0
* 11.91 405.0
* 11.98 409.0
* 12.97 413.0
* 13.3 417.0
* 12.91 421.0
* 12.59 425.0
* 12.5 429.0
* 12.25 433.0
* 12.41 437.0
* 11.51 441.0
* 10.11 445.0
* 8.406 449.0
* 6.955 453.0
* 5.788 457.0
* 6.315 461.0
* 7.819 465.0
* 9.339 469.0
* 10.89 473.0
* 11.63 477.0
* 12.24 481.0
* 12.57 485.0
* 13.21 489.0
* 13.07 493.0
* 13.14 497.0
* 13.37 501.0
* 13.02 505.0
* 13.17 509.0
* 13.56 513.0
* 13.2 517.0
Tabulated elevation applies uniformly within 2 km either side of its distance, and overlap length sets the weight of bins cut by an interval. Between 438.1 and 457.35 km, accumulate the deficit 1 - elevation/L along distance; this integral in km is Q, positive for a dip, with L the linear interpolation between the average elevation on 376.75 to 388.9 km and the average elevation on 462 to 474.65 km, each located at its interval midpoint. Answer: 1.56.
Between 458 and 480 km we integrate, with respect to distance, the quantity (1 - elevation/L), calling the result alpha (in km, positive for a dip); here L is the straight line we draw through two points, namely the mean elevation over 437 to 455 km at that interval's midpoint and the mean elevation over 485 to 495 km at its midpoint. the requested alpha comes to 4.4 km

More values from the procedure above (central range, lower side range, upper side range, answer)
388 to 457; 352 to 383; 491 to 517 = 4.6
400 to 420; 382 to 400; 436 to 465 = -3.2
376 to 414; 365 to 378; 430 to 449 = -1.4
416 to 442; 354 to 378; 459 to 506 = -2.3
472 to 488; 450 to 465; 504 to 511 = -4.0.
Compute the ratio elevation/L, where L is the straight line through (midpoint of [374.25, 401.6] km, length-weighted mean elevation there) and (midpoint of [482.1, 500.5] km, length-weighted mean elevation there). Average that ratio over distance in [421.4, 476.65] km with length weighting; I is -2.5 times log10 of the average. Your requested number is 0.25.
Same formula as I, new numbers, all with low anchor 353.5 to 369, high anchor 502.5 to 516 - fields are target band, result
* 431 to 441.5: 0.03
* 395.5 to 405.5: 0.00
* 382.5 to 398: 0.01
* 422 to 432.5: -0.02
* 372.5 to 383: -0.01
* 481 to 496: 0.01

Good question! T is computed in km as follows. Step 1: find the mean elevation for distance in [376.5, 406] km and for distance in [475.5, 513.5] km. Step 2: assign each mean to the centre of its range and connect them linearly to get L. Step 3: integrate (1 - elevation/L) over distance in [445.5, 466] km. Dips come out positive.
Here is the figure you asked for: 8.6 km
